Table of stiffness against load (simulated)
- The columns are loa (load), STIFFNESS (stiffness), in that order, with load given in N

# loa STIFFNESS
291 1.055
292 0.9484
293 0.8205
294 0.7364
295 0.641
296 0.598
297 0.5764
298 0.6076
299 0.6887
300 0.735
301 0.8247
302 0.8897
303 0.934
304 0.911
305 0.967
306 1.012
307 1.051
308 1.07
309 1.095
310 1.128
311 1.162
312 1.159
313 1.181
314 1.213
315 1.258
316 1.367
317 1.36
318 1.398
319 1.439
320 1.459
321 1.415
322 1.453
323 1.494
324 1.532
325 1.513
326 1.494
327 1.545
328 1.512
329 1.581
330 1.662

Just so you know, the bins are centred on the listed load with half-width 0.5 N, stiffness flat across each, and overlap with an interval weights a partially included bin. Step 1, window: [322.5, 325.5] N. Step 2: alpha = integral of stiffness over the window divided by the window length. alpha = 1.51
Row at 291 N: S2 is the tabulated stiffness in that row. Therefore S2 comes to 1.055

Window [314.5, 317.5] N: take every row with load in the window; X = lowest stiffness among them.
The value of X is 1.258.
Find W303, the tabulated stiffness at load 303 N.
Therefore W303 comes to 0.934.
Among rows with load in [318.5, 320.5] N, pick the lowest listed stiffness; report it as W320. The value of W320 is 1.439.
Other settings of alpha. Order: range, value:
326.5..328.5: 1.53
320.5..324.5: 1.47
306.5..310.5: 1.09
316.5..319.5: 1.4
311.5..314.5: 1.18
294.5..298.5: 0.606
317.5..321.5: 1.43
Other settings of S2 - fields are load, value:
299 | 0.6887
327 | 1.545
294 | 0.7364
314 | 1.213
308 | 1.07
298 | 0.6076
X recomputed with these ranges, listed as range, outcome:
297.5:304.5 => 0.6076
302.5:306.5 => 0.911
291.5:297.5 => 0.5764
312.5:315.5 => 1.181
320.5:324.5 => 1.415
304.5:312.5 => 0.967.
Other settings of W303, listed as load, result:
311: 1.162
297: 0.5764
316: 1.367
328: 1.512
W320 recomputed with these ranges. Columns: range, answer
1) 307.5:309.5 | 1.07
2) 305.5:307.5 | 1.012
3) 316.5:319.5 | 1.36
